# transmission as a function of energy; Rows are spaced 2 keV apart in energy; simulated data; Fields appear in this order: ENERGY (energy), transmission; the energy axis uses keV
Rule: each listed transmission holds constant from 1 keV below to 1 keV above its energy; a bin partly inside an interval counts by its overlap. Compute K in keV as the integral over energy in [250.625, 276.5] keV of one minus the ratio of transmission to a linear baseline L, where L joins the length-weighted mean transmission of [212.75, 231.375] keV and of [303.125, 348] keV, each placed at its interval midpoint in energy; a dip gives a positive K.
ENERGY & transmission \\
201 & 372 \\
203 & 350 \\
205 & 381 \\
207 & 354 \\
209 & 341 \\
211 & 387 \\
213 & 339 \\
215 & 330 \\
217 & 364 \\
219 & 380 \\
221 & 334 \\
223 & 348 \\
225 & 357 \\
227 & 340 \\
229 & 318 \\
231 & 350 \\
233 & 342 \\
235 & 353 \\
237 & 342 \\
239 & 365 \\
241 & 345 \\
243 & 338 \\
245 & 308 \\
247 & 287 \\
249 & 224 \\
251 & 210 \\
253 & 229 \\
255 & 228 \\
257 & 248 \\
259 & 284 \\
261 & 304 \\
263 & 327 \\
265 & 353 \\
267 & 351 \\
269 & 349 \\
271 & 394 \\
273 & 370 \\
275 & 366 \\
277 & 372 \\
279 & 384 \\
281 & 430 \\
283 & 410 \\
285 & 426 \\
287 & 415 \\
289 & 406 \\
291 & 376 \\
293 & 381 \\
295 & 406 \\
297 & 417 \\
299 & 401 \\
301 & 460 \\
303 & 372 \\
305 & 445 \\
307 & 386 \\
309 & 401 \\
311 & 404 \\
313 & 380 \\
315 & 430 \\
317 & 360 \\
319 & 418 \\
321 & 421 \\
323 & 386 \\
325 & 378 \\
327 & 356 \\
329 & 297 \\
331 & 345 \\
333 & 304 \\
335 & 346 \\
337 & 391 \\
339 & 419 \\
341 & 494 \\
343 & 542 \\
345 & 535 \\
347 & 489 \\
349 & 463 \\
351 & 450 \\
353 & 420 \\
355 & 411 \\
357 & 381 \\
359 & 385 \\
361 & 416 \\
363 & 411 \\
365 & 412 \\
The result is 4.1 keV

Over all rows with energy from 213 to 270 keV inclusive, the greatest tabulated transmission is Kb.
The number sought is 380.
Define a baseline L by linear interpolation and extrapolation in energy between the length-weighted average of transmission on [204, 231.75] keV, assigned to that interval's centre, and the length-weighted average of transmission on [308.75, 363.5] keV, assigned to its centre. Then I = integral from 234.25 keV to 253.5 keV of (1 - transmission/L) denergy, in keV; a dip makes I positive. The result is 3.3 keV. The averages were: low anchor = 352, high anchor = 408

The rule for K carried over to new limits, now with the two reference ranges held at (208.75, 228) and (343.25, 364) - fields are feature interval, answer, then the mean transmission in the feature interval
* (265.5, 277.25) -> 0.6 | 366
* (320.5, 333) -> 1.9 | 357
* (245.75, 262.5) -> 5.4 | 255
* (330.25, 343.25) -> 0.9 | 399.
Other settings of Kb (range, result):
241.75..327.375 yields 460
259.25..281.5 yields 430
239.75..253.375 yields 345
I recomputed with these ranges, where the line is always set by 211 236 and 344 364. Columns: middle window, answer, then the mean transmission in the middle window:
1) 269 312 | -0.7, 400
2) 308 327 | 0.7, 395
